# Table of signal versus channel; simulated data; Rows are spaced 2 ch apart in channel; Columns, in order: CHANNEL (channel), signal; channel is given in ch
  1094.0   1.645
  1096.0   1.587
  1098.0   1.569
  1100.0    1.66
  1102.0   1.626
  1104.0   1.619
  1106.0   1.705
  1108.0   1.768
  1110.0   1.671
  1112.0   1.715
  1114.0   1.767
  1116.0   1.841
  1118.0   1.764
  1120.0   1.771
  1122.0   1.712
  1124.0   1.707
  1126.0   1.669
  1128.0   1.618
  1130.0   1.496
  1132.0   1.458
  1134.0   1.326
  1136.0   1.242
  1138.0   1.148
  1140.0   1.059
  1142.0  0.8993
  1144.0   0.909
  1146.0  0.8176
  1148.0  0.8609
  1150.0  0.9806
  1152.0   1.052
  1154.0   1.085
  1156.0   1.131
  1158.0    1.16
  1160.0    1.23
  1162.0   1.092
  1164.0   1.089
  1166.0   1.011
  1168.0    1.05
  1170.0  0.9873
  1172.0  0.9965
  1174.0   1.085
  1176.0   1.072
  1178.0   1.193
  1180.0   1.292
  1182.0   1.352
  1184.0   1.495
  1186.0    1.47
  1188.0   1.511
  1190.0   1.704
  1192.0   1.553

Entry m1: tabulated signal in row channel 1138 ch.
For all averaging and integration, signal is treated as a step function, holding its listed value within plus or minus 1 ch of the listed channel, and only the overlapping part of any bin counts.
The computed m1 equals 1.148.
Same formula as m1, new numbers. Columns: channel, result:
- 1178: 1.193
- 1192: 1.553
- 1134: 1.326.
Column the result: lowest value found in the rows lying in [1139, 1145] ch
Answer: 0.8993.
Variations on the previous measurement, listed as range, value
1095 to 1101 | 1.569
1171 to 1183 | 0.9965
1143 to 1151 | 0.8176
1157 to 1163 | 1.092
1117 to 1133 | 1.458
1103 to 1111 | 1.619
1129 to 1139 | 1.148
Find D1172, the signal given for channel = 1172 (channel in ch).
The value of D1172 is 0.9965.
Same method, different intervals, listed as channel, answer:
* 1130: 1.496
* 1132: 1.458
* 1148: 0.8609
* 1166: 1.011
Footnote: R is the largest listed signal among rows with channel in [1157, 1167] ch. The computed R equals 1.23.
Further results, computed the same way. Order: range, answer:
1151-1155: 1.085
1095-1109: 1.768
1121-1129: 1.712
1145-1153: 1.052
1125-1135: 1.669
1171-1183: 1.352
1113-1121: 1.841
